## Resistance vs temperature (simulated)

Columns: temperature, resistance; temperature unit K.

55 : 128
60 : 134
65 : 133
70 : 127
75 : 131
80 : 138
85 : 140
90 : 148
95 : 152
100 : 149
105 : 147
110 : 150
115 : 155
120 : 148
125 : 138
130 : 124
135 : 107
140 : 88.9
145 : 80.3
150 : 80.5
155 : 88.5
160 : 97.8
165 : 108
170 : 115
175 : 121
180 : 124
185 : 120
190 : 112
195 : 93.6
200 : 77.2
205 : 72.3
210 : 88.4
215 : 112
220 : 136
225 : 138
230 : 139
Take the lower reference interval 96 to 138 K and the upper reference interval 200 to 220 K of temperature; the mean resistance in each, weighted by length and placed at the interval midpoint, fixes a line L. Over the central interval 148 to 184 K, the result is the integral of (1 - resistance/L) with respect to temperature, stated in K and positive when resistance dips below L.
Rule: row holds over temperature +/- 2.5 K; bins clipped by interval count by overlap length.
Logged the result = 2.9 K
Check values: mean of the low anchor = 140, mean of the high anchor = 94.8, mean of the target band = 106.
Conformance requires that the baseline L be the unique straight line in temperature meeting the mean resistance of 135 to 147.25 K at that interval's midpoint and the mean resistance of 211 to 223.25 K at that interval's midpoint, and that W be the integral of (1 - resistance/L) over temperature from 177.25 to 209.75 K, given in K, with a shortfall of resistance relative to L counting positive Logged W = 3.18 K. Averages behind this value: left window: 89.3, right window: 120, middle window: 99.2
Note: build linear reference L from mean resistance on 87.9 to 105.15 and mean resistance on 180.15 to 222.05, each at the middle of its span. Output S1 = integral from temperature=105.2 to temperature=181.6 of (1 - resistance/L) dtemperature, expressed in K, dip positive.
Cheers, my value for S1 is 7.50 K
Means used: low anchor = 149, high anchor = 102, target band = 116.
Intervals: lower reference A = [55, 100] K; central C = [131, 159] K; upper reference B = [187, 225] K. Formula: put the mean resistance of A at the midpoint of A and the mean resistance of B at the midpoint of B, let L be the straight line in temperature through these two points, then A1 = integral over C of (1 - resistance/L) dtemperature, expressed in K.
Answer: 6.5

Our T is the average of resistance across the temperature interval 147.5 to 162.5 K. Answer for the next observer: 88.9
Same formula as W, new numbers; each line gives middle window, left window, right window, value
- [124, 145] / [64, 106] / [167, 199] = 3.0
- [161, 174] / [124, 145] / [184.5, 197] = -0.4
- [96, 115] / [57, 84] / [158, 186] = -3.5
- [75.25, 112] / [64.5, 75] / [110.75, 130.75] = -2.5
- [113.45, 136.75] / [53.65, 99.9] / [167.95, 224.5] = -1.6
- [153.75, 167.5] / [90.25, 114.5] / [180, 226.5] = 2.8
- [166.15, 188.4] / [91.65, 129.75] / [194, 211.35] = -4.4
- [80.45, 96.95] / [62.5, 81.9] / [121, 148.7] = -2.6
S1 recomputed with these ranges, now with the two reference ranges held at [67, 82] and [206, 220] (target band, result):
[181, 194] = -0.65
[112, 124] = -2.61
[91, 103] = -2.15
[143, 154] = 3.32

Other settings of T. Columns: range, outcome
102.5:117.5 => 151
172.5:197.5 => 114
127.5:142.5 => 107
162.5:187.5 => 118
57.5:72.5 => 131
